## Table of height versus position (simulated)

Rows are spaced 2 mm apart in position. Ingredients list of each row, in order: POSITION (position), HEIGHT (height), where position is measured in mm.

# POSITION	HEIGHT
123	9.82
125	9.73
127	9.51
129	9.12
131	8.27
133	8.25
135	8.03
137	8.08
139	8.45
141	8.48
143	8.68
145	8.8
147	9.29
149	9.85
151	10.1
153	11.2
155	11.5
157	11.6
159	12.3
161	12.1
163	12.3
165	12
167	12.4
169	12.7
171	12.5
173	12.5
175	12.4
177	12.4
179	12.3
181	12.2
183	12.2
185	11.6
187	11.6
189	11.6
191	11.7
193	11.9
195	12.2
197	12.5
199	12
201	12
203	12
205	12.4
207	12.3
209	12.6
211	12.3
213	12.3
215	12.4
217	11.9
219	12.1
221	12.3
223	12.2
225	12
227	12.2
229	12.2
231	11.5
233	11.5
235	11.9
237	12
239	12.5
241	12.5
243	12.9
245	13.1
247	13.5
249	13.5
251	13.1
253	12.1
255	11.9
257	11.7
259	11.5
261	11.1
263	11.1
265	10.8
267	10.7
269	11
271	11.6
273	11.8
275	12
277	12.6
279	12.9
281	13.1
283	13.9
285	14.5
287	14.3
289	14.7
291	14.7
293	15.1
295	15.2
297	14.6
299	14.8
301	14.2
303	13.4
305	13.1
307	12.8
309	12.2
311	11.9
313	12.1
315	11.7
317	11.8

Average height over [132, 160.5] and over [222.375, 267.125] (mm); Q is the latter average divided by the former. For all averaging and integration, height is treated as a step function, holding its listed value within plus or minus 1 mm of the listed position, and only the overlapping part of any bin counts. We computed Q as 1.25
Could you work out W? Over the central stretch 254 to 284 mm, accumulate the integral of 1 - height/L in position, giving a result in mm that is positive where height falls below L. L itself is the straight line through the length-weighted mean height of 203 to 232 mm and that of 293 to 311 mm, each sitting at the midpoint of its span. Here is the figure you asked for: 3.0 mm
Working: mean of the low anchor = 12.2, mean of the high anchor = 13.8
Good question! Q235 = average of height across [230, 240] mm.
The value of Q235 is 11.9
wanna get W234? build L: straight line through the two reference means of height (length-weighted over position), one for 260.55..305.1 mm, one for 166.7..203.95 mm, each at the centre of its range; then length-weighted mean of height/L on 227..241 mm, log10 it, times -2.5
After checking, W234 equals 0.056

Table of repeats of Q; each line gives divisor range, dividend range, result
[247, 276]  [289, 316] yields 1.15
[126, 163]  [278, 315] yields 1.41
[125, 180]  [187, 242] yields 1.15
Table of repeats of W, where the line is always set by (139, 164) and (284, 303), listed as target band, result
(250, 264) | 1.80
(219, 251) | 1.22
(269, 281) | 1.63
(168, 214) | -2.39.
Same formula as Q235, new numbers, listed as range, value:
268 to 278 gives 11.8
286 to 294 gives 14.7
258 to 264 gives 11.2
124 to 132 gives 9.16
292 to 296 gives 15.1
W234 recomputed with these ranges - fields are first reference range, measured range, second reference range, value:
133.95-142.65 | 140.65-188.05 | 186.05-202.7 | -0.145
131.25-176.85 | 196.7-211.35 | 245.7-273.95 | -0.099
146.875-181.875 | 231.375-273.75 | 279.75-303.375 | 0.136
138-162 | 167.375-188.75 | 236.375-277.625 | -0.147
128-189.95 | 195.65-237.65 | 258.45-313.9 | -0.033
